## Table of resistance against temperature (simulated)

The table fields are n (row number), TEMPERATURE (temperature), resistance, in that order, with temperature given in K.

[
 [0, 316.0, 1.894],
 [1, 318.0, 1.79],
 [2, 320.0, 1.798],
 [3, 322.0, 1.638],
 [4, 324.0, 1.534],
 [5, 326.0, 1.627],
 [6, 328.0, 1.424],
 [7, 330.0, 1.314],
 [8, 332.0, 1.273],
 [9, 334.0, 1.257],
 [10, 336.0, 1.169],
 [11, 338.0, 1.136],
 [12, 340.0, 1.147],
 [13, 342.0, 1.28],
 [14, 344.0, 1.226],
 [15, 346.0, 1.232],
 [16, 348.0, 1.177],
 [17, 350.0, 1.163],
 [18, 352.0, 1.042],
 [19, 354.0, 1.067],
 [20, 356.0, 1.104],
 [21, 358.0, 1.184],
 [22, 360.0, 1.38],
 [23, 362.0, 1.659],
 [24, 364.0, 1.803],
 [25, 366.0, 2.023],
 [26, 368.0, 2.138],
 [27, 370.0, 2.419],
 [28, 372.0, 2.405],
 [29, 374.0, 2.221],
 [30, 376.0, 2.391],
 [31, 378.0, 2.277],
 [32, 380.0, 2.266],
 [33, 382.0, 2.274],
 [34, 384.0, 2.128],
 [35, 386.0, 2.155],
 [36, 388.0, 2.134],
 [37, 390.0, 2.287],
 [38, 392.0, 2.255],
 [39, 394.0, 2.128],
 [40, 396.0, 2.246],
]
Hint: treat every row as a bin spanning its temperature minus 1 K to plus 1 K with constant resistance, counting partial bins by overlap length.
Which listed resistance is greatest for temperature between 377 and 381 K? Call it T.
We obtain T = 2.277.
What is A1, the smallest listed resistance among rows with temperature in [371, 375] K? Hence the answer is 2.221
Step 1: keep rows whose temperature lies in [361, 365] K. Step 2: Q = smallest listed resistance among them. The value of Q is 1.659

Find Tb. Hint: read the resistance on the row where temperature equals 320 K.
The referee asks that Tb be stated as 1.798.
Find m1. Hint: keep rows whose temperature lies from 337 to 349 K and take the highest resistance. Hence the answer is 1.28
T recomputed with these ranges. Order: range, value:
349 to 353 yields 1.163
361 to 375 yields 2.419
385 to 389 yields 2.155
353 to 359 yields 1.184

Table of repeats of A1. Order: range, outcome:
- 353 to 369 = 1.067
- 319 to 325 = 1.534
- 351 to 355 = 1.042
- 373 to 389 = 2.128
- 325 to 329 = 1.424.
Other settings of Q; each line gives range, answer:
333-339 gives 1.136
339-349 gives 1.147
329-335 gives 1.257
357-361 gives 1.184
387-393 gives 2.134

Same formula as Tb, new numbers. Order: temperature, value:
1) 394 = 2.128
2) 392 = 2.255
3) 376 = 2.391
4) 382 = 2.274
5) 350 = 1.163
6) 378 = 2.277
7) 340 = 1.147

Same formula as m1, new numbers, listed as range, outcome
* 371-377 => 2.405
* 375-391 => 2.391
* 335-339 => 1.169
